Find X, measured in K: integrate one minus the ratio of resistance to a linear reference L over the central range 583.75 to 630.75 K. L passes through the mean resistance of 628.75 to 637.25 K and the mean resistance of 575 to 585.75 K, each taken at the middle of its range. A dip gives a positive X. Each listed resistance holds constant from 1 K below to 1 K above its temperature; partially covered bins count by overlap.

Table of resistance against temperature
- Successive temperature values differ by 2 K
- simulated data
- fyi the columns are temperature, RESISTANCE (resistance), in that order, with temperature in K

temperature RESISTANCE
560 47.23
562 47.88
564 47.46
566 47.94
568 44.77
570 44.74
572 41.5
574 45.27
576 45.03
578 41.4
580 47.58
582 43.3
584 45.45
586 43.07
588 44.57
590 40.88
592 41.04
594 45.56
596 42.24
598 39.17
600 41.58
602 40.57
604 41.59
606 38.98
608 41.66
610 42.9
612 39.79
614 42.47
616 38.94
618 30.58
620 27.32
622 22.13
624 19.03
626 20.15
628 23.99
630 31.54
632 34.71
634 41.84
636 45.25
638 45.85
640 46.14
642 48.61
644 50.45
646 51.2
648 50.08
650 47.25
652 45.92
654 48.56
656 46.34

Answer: 5.3 K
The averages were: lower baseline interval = 44.4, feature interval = 36.8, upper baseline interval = 38.1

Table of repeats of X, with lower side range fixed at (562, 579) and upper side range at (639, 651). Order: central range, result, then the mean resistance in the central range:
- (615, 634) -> 7.7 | 28.3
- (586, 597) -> 0.8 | 42.9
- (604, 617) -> 1.7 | 40.9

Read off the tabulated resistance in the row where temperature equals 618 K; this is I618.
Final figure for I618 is 30.58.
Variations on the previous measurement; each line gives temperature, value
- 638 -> 45.85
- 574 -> 45.27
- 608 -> 41.66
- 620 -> 27.32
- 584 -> 45.45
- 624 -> 19.03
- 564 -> 47.46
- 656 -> 46.34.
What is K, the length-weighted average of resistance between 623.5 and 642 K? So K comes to 35.5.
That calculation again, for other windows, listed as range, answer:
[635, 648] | 48.1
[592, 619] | 40.5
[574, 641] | 38.8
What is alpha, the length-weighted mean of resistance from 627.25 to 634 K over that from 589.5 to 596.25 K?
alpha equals 0.8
